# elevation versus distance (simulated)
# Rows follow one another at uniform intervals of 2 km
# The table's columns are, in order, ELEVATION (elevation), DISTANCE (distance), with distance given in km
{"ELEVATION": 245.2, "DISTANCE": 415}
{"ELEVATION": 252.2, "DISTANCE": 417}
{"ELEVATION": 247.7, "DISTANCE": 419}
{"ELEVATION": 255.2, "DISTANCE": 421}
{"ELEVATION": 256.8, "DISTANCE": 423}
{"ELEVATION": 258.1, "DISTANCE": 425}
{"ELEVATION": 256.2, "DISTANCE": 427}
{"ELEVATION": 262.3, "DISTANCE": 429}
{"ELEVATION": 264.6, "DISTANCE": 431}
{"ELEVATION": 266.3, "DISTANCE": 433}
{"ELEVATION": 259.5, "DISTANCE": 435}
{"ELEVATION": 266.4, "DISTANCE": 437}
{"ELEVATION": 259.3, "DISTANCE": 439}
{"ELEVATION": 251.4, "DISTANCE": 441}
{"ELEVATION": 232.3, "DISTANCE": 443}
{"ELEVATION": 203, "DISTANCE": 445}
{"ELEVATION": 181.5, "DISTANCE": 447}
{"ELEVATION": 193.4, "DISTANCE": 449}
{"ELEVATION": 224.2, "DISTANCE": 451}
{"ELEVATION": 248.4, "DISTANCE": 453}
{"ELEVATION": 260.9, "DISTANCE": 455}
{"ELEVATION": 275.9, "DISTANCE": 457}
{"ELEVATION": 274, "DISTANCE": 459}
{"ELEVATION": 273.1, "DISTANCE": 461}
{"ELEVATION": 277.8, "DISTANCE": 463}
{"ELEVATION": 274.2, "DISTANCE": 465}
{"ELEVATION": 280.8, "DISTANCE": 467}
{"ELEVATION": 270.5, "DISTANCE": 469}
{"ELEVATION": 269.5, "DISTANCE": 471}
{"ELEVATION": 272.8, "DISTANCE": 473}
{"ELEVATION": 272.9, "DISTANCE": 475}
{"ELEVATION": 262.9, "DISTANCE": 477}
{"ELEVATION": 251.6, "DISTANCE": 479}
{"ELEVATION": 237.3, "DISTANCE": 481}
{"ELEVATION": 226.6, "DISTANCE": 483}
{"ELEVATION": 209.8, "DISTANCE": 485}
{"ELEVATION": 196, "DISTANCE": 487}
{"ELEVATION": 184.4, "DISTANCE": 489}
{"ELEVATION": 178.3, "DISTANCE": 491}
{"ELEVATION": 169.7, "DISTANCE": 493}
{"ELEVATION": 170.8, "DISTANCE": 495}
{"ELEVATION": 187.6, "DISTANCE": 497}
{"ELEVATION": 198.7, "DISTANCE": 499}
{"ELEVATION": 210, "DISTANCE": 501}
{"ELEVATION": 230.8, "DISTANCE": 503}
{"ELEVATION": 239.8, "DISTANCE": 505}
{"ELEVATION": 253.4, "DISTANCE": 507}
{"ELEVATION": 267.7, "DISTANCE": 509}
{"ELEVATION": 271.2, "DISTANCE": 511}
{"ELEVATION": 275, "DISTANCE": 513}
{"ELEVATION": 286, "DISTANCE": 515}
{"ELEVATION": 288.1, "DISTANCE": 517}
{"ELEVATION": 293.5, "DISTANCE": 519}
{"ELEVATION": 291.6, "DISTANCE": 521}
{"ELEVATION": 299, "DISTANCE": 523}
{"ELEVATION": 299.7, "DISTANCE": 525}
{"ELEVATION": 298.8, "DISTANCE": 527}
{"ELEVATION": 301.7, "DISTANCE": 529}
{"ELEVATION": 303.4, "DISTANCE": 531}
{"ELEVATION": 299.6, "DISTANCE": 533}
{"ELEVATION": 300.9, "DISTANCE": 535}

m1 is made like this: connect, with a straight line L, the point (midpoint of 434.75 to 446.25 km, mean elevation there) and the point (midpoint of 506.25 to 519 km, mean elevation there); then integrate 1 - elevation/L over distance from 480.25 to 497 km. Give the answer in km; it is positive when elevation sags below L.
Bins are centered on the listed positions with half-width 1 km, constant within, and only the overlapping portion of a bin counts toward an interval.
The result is 4.4 km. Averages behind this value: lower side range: 243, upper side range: 276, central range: 195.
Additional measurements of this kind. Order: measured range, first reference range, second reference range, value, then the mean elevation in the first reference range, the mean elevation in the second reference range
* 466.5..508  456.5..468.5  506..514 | 6.82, 276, 267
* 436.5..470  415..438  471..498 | -1.42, 258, 219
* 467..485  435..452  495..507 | -3.01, 228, 213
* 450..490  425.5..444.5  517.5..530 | 2.89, 256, 297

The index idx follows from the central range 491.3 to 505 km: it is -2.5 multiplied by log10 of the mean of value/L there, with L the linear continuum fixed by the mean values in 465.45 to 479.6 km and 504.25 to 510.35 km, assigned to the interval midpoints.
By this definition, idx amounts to 0.30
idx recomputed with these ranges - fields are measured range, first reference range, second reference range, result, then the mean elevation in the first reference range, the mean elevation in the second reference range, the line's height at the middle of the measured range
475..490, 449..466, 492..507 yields 0.00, 259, 205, 227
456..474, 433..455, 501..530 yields -0.11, 235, 276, 247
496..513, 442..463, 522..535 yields 0.20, 239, 300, 281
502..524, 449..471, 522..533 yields 0.08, 263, 300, 292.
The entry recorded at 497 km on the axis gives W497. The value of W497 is 187.6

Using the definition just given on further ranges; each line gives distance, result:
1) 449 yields 193.4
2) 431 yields 264.6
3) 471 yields 269.5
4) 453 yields 248.4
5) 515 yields 286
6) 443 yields 232.3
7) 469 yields 270.5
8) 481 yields 237.3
